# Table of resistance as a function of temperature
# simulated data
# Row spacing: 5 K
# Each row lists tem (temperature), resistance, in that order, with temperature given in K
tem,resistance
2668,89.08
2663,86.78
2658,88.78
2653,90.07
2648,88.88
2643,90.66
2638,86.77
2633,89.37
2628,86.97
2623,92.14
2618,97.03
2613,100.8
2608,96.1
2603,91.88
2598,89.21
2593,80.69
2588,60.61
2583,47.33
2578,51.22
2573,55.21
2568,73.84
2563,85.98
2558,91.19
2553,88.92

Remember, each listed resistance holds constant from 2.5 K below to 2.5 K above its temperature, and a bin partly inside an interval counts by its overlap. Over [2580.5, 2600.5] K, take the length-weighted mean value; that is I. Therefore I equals 69.5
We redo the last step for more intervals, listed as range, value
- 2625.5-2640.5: 87.7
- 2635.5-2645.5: 88.7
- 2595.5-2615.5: 94.5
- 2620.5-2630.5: 89.6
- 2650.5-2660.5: 89.4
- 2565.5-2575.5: 64.5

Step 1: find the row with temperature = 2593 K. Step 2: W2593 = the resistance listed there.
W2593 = 80.69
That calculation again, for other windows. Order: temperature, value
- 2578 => 51.22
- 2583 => 47.33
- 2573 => 55.21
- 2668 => 89.08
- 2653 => 90.07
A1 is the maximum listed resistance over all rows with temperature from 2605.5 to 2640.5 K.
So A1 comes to 100.8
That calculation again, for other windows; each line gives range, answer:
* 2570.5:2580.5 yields 55.21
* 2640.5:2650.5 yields 90.66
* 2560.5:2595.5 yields 85.98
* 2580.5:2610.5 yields 96.1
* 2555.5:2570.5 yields 91.19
